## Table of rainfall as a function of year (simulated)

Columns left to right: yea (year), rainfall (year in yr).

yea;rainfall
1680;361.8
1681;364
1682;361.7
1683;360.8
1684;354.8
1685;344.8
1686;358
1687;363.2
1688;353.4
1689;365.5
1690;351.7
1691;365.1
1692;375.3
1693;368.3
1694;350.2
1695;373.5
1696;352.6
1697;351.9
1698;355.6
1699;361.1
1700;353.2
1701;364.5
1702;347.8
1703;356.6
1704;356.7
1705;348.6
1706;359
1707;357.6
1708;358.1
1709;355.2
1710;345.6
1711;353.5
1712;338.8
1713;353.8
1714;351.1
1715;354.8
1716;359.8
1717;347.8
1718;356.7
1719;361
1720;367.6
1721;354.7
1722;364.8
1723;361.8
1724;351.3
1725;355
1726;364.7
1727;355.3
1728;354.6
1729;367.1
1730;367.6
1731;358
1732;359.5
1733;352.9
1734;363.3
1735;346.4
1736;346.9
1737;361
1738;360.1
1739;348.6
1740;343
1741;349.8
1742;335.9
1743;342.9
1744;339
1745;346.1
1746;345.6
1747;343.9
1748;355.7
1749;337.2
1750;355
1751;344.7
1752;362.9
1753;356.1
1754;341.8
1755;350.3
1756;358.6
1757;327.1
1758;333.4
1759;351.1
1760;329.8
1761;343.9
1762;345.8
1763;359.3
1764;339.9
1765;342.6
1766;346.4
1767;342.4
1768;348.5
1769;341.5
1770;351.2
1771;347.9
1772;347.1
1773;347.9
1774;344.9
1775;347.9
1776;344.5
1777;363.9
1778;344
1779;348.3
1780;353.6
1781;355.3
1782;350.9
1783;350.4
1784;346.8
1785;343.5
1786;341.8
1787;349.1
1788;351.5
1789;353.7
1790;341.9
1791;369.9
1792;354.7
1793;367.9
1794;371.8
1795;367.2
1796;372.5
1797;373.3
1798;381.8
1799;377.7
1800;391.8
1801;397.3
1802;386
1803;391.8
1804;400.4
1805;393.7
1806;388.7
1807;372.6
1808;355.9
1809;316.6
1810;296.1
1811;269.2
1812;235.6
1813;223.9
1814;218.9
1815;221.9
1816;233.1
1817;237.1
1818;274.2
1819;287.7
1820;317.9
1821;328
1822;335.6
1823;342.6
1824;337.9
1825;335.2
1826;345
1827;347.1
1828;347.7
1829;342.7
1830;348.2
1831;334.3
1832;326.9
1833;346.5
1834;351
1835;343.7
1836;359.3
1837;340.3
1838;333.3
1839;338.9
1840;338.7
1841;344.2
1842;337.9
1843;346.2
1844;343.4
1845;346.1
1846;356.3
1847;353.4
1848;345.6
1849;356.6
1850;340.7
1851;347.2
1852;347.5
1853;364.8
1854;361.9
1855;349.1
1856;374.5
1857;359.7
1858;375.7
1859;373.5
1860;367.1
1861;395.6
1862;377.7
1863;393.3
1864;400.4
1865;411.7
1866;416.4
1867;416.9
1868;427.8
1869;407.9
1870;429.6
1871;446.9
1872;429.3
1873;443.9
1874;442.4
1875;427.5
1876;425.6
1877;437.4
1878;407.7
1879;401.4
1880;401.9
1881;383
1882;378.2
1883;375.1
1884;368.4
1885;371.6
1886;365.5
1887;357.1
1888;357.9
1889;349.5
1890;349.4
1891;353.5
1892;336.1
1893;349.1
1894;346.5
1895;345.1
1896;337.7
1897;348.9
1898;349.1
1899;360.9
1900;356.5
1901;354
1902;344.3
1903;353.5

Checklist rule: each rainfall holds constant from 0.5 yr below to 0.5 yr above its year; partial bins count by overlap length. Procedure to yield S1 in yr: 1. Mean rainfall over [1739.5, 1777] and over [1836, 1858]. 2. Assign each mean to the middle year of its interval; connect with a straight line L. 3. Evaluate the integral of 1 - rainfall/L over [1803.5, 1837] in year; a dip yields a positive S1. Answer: 2.8 yr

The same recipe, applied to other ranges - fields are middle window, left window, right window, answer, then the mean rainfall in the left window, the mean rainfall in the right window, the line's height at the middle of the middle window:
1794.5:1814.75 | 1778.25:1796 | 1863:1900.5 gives 0.9 yr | 354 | 387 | 360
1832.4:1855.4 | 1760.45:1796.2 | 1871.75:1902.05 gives 1.2 yr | 351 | 376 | 366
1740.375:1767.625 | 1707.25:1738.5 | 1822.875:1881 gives 1.1 yr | 356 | 373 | 360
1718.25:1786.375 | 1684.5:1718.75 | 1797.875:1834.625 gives -1.3 yr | 356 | 328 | 344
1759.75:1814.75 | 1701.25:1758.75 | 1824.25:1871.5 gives 1.6 yr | 353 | 364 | 358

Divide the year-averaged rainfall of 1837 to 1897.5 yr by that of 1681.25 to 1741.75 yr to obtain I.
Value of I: 1.05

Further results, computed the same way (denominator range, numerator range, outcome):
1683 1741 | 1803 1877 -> 0.99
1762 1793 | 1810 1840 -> 0.89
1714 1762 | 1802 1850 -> 0.93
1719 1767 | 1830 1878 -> 1.07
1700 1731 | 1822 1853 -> 0.97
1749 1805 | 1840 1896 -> 1.06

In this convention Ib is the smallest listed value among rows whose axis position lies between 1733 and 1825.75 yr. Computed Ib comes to 218.9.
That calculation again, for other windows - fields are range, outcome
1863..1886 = 365.5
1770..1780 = 344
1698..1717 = 338.8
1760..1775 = 329.8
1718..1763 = 327.1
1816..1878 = 233.1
